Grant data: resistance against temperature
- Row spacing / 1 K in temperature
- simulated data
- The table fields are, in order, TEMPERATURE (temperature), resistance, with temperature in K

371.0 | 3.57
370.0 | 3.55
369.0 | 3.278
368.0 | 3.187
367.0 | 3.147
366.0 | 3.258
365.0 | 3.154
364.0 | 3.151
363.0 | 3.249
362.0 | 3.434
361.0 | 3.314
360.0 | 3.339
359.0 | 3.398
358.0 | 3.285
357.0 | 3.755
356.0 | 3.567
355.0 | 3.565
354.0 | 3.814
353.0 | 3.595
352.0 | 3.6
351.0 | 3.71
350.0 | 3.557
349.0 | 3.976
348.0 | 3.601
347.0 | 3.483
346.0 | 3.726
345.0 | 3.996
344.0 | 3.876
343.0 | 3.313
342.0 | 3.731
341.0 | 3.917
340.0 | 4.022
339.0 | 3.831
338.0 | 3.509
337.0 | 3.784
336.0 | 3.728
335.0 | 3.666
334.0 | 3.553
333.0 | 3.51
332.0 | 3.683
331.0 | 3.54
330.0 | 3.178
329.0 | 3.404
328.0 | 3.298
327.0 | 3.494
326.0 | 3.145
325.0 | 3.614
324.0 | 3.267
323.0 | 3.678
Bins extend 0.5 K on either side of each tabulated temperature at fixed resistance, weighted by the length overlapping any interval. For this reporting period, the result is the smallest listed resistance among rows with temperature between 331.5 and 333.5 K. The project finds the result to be 3.51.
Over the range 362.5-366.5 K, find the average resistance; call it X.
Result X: 3.2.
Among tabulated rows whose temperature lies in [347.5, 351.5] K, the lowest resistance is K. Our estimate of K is 3.557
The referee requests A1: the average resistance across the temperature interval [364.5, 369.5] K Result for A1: 3.2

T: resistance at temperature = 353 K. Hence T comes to 3.595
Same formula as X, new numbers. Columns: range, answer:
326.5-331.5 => 3.38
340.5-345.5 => 3.77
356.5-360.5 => 3.44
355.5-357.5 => 3.66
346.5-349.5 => 3.69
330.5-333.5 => 3.58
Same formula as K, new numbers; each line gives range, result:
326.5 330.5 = 3.178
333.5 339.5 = 3.509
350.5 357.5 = 3.565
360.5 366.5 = 3.151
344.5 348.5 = 3.483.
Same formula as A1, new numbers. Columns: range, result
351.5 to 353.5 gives 3.6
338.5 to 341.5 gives 3.92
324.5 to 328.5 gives 3.39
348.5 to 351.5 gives 3.75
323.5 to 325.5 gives 3.44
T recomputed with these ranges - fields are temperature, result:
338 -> 3.509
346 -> 3.726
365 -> 3.154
